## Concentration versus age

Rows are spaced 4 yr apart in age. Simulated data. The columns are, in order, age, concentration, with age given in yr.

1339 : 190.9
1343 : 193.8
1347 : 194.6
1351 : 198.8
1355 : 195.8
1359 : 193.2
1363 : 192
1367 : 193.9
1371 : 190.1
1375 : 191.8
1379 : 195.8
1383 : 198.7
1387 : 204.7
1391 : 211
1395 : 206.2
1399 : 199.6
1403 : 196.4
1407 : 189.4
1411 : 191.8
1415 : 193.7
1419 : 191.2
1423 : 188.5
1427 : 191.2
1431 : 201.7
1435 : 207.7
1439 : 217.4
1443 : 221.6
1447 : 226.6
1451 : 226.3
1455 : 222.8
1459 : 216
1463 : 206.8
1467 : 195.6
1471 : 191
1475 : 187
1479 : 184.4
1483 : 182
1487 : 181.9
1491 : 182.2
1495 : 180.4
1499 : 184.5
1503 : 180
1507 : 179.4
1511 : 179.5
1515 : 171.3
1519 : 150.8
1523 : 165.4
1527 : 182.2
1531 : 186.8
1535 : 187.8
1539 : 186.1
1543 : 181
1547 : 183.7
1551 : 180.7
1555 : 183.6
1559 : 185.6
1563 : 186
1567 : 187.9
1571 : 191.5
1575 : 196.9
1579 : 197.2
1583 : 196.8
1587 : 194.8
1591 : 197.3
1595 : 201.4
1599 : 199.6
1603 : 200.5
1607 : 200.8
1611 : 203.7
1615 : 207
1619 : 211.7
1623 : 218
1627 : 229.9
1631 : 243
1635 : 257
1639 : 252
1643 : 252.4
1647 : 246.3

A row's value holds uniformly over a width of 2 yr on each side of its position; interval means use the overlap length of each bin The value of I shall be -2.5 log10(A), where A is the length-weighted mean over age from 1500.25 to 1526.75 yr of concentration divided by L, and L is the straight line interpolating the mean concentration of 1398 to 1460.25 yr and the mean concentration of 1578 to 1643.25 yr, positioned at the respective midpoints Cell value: 0.21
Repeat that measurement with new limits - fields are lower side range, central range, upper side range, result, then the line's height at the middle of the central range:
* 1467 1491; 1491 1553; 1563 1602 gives 0.066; 190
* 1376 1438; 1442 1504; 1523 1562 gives -0.039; 191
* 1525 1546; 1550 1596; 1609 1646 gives 0.065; 204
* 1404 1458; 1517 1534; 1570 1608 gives 0.166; 201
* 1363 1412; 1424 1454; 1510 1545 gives -0.125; 190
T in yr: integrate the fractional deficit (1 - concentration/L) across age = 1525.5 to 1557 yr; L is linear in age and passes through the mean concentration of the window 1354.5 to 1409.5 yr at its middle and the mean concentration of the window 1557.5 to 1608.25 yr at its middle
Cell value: 1.9 yr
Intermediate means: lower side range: 197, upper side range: 195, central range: 184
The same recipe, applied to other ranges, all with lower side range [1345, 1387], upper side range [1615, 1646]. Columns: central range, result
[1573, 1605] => 4.4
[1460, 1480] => 1.6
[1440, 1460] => -1.4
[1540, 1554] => 2.6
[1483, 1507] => 3.7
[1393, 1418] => 0.6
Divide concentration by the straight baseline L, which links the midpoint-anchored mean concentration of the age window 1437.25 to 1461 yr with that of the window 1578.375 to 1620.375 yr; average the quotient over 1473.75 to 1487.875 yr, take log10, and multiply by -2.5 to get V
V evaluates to 0.18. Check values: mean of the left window 222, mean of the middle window 184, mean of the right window 201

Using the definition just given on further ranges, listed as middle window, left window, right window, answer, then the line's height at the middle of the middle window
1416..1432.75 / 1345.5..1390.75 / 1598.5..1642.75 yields 0.05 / 202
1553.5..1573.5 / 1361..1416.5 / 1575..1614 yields 0.07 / 199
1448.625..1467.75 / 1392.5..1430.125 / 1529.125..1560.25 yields -0.13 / 191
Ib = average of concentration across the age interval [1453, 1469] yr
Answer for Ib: 210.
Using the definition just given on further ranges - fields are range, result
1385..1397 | 207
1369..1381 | 193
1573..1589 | 196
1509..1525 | 167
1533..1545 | 185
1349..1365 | 195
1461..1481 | 193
